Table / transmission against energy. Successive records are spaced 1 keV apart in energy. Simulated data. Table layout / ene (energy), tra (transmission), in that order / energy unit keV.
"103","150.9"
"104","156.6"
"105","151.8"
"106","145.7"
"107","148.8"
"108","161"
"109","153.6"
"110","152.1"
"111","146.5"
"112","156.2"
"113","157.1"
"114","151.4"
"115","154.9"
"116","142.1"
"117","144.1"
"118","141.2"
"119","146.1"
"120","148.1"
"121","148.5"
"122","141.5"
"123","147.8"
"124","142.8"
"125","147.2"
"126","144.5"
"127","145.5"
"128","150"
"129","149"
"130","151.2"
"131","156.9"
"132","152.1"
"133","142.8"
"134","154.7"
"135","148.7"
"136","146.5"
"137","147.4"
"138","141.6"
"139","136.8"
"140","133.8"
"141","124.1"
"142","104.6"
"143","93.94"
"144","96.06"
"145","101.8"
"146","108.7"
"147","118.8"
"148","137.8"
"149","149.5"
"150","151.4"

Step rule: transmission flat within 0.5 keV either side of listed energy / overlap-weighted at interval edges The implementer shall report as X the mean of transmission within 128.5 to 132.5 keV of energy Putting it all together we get 152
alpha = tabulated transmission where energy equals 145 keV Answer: 101.8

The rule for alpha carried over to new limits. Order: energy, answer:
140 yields 133.8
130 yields 151.2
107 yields 148.8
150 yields 151.4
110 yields 152.1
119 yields 146.1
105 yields 151.8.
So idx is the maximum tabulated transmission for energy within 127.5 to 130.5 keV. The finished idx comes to 151.2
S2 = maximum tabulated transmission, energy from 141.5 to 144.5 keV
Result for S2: 104.6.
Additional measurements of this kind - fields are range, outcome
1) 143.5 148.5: 137.8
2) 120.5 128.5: 150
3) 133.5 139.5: 154.7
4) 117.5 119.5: 146.1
